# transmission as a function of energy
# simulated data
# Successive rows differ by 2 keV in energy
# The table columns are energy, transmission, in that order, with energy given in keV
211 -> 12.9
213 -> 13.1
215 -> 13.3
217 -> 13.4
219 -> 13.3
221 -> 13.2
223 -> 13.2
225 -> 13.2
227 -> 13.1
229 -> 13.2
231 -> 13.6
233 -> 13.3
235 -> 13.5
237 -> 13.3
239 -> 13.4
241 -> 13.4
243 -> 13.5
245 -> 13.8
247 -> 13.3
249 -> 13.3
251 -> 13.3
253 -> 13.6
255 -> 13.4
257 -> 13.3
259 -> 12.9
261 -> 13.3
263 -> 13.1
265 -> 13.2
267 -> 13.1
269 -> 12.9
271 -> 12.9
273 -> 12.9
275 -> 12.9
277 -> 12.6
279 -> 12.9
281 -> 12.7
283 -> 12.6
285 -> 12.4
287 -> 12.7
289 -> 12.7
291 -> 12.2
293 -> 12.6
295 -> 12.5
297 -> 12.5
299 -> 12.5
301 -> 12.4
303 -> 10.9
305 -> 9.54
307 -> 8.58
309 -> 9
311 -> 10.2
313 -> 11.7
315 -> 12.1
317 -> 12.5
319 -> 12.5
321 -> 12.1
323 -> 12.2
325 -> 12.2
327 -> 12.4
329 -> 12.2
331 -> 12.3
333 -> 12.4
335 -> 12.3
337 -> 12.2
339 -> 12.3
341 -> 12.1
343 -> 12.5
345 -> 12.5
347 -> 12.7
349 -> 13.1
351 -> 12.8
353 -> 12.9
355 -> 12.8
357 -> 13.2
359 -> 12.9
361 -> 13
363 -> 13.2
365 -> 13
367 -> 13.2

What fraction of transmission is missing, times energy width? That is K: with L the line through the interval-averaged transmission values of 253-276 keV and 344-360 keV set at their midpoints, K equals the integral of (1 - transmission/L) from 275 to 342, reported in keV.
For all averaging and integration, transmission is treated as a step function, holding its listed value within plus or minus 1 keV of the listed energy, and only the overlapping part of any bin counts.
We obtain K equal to 5.2 keV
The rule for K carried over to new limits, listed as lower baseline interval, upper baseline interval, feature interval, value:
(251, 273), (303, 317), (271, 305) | -2.23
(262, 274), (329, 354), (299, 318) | 2.79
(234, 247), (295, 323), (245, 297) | -1.75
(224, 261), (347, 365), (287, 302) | 0.77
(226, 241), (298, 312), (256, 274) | -1.49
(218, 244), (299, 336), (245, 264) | -0.68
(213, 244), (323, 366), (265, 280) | 0.17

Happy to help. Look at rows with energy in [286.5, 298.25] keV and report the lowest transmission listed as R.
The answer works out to 12.2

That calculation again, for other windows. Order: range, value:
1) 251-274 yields 12.9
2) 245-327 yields 8.58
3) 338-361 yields 12.1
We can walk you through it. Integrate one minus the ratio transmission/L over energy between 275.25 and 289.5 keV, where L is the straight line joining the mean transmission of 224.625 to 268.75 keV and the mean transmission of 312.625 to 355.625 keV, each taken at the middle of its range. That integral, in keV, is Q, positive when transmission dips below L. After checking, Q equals 0.3 keV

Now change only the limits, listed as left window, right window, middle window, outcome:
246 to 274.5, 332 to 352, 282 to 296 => 0.44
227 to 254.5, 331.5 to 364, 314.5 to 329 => 0.64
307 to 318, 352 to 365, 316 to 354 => -1.71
